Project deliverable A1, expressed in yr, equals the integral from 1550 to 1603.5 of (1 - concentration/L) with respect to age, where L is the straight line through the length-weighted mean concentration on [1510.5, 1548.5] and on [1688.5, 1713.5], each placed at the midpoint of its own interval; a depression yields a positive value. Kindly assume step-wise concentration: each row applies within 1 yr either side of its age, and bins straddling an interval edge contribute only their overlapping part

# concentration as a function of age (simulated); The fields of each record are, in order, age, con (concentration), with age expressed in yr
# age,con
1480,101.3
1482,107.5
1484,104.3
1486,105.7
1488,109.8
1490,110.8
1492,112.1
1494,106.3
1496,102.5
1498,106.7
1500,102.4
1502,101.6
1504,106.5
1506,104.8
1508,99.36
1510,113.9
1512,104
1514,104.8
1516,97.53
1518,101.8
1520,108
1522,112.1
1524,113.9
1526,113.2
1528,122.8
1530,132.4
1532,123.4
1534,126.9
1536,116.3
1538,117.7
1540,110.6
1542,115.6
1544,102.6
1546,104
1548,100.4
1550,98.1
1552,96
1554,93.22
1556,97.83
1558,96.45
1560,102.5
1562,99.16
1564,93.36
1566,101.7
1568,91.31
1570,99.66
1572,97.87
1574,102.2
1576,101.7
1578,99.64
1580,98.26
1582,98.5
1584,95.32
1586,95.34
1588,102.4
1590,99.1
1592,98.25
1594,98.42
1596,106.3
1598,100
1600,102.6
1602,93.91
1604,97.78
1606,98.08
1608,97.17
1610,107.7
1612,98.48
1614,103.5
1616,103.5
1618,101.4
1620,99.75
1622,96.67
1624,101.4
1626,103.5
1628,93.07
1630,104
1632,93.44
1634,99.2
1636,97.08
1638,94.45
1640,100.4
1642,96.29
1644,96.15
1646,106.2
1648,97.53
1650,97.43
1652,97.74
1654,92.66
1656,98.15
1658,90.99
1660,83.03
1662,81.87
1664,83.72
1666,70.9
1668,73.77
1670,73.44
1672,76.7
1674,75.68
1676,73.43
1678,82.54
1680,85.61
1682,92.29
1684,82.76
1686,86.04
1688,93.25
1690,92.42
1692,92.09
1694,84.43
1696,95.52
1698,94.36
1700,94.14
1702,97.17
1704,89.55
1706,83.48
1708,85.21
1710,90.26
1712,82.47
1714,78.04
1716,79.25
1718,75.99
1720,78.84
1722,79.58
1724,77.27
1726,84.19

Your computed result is 3.8 yr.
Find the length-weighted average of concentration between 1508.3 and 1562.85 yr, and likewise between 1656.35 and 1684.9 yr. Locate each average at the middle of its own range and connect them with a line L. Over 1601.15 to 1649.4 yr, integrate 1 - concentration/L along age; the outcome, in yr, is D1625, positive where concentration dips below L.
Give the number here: -4.94 yr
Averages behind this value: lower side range 108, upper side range 80.9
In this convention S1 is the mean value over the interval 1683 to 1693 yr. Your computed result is 89.3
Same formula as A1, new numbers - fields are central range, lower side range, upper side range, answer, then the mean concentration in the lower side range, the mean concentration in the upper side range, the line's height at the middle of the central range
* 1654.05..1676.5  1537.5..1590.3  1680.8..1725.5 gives 2.4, 100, 86.5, 90.3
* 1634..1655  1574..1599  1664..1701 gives -1.7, 99.5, 84.4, 90.4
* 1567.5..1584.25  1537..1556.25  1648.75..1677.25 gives 0.0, 104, 83.7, 98.8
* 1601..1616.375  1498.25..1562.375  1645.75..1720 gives -0.5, 108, 86.5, 96.7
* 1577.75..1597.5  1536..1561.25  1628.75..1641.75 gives 0.3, 103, 97.9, 101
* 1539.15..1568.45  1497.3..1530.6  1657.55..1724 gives 0.7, 108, 84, 103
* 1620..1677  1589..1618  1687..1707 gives 3.0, 100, 91.6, 96.2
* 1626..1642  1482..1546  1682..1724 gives -0.4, 110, 86.6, 95.1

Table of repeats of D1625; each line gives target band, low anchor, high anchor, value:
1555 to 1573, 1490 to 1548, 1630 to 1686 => 0.9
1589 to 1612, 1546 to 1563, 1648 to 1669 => -1.6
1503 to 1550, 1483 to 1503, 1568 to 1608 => -3.2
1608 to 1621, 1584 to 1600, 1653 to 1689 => -0.9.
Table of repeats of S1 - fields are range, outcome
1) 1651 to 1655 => 95.2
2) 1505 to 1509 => 102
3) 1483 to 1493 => 109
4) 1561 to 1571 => 97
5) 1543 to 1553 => 100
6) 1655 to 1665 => 87.6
